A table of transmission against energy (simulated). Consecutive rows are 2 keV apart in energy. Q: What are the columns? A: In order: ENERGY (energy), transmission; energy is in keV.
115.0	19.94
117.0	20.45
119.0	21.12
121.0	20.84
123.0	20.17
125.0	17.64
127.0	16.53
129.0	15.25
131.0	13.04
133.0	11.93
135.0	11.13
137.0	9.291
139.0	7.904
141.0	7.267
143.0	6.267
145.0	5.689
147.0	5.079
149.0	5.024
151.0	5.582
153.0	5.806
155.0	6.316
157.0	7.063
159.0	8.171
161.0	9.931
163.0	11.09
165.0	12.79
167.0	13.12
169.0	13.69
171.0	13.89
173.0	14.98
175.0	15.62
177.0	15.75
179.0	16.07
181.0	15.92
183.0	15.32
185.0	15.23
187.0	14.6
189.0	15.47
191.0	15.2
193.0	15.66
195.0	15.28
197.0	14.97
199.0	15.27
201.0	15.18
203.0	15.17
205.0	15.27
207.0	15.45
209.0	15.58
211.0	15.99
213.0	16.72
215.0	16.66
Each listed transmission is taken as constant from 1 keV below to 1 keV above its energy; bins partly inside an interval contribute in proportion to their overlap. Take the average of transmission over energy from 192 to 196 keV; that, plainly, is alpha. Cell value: 15.5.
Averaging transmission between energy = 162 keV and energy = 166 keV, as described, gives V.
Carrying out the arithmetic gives 11.9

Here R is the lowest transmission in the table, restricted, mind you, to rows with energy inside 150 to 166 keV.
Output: 5.582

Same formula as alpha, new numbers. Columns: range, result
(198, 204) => 15.2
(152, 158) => 6.39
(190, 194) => 15.4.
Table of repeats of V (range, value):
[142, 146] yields 5.98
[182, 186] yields 15.3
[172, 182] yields 15.7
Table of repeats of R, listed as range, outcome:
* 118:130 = 15.25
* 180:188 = 14.6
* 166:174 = 13.12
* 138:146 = 5.689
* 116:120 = 20.45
